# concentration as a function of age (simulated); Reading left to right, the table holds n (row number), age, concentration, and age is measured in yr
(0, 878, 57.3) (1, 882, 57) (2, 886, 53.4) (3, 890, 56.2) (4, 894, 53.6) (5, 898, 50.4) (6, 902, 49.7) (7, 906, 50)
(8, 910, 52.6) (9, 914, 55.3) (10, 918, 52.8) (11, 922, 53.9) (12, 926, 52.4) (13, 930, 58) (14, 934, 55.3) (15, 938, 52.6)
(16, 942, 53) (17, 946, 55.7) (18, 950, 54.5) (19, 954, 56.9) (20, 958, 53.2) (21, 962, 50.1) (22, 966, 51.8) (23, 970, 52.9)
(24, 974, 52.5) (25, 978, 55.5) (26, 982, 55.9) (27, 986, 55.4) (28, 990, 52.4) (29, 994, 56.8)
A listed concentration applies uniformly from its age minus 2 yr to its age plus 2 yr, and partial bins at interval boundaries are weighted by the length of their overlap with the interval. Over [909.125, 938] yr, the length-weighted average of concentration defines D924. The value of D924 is 54.3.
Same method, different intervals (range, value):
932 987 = 53.9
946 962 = 54.4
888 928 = 52.7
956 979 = 52.5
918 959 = 54.5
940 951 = 54.4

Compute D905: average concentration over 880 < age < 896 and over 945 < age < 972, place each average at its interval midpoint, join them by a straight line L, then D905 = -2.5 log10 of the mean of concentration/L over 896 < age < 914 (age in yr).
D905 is 0.07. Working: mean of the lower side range 55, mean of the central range 51.2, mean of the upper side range 53.5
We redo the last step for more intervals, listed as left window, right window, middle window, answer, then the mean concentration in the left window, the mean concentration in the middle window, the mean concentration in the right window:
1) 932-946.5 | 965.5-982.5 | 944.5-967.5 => 0.00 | 54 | 53.7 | 53.7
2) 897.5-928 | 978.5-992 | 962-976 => 0.04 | 52.2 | 52.1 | 54.7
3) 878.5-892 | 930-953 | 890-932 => 0.04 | 55.7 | 53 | 54.7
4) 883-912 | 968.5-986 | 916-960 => -0.02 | 52.4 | 54.4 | 54.4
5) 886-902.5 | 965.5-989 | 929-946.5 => -0.02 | 52.8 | 54.7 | 54.1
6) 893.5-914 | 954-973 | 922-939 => -0.05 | 51.5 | 54.6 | 52.5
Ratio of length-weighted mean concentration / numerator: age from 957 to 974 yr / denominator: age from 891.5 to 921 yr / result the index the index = 1.00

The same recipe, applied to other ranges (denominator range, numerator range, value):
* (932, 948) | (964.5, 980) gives 0.98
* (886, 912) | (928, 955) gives 1.06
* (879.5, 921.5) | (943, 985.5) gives 1.01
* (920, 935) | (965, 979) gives 0.97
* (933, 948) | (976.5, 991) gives 1.02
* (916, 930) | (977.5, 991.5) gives 1.02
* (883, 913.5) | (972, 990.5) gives 1.04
